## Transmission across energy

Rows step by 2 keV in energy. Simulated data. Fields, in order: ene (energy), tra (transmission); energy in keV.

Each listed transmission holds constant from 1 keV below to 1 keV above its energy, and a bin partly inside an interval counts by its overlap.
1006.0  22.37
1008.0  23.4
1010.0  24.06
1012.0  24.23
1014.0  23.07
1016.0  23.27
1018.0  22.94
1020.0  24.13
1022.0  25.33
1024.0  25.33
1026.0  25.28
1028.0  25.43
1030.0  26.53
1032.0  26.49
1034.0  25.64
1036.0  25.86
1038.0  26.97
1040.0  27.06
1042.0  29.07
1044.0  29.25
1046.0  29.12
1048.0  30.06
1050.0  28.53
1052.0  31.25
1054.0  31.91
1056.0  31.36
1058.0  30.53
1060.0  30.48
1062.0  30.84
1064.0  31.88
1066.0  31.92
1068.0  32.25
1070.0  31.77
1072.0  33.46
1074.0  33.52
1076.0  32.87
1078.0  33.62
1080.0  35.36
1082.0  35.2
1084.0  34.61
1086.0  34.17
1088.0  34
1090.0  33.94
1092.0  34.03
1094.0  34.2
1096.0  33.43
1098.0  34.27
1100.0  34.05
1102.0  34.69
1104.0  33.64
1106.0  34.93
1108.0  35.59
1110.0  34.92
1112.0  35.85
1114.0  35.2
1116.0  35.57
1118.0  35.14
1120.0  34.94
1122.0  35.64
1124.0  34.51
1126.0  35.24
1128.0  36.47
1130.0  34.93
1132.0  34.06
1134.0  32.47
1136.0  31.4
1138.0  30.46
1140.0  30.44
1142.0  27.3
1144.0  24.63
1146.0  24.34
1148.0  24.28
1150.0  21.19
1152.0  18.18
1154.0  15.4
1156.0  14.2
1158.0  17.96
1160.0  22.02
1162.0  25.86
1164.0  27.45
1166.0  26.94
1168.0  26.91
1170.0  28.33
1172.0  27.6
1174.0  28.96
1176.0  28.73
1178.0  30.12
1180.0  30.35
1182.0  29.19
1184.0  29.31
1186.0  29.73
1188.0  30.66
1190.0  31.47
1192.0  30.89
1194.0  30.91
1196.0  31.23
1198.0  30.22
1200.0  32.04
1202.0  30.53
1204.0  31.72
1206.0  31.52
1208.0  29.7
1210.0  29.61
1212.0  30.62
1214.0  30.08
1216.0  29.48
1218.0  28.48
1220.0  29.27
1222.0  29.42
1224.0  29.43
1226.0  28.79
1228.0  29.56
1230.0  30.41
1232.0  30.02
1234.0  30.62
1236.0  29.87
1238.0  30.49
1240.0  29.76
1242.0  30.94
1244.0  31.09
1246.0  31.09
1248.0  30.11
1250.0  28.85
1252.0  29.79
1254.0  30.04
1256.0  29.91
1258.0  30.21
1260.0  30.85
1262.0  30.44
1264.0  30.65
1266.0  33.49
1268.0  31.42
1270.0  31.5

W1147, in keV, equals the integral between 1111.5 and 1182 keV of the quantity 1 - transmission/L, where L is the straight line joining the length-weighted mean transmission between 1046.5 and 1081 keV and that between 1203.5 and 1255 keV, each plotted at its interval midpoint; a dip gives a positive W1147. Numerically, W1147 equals 5.3 keV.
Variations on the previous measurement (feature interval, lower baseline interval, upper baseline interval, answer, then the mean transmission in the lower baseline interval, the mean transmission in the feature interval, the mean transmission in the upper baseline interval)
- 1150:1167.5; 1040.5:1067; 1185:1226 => 5.3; 30.4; 21.2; 30.3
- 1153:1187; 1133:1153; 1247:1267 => 2.0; 26.5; 25.8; 30.4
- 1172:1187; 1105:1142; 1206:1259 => 1.2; 34.1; 29.4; 29.9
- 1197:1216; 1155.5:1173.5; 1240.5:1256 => -2.2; 24.6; 30.6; 30.2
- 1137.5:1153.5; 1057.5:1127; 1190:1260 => 3.9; 33.9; 24.6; 30.2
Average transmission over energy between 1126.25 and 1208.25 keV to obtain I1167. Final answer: 28.1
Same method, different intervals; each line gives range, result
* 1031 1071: 29.6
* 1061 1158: 31.6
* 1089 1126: 34.7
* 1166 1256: 29.9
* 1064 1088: 33.5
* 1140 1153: 23.9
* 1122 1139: 33.8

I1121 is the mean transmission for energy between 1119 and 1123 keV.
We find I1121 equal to 35.3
